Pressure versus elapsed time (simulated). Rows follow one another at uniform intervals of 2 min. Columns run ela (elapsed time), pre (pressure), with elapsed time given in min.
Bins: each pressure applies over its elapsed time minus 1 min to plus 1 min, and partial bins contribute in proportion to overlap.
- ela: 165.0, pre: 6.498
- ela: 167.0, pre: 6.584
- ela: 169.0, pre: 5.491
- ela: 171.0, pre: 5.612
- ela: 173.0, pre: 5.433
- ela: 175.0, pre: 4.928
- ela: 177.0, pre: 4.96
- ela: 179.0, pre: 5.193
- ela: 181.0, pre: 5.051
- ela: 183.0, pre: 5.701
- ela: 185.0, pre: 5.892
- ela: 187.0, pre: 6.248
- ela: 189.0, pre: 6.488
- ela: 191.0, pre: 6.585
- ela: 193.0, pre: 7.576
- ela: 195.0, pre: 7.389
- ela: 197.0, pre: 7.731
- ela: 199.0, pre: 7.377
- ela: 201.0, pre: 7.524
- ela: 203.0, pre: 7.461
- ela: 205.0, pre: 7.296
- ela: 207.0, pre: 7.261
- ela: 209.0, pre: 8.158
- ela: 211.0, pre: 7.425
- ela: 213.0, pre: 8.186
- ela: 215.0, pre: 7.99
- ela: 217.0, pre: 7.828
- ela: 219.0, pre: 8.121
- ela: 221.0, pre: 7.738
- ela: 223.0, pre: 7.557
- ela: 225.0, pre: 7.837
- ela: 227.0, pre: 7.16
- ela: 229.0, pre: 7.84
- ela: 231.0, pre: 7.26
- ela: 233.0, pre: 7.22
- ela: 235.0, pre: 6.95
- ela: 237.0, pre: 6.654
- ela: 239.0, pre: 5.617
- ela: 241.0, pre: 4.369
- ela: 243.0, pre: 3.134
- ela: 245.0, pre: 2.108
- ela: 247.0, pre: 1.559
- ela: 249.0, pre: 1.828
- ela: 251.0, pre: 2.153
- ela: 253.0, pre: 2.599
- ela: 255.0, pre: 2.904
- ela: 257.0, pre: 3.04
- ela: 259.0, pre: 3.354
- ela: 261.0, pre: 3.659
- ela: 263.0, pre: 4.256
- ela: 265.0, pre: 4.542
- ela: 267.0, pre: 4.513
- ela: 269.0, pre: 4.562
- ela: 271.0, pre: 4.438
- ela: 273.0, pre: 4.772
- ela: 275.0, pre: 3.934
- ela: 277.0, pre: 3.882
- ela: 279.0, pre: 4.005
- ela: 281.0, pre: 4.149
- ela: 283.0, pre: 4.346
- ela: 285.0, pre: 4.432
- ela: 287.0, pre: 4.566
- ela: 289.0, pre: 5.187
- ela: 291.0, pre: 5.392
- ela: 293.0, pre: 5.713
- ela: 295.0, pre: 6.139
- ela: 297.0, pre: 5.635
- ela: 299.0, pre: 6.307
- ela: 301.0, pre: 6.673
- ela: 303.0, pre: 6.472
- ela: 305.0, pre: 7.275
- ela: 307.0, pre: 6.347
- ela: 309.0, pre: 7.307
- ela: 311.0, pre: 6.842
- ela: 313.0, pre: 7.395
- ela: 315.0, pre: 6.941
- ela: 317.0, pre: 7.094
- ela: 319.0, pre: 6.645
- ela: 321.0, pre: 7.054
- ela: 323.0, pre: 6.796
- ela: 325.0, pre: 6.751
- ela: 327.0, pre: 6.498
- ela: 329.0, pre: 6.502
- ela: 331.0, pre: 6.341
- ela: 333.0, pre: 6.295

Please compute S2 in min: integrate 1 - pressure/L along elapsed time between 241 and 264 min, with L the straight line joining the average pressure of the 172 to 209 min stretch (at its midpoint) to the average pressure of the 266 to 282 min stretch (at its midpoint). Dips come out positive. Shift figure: 9.4 min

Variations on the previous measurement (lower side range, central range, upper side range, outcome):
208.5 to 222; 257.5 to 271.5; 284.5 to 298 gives 4.7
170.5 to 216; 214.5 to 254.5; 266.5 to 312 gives 3.6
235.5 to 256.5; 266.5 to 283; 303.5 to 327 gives 1.9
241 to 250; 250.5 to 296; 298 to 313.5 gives 1.9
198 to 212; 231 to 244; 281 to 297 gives 1.6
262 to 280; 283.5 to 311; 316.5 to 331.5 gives -2.1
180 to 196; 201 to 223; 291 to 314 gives -4.6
